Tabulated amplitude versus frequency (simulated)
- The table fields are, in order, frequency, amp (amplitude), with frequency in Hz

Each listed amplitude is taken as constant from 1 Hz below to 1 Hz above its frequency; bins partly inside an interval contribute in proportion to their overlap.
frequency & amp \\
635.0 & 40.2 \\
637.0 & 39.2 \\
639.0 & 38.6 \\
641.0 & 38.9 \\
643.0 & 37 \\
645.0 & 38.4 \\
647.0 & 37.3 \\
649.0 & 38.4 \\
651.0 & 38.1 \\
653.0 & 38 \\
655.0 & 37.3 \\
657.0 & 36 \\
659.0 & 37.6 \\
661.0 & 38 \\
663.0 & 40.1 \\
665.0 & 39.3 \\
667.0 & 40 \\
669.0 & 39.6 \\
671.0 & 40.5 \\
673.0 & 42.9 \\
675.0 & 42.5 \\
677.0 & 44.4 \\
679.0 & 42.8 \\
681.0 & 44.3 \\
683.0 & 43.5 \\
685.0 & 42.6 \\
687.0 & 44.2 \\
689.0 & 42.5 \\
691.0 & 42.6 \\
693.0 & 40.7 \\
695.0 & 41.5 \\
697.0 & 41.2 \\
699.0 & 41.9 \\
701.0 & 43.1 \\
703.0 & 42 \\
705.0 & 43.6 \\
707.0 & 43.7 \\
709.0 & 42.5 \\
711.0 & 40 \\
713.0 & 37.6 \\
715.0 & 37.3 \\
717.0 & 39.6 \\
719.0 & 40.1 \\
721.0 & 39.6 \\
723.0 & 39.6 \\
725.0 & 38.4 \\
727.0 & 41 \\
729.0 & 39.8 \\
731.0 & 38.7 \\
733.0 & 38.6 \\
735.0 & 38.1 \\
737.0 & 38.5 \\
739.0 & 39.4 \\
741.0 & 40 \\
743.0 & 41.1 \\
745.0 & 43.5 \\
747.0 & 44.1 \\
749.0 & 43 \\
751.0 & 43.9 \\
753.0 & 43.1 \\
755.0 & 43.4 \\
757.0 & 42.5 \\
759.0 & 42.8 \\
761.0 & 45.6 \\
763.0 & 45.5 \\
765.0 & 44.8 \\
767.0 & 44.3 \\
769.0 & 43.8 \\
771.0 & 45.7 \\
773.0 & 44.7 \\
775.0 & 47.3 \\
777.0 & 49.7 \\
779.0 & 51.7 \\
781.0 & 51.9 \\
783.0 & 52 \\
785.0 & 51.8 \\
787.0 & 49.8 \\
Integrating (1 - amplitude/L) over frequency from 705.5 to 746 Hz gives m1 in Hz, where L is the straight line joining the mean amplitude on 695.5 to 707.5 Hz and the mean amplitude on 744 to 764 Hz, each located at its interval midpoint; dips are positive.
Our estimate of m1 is 3.0 Hz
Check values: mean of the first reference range 42.5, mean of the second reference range 43.7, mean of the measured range 39.9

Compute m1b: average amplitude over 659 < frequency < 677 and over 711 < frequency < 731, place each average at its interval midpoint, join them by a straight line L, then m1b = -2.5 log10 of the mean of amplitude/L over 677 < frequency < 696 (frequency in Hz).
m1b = -0.07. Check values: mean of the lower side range 40.4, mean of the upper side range 39.2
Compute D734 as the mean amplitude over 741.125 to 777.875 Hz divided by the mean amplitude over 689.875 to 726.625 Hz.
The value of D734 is 1.08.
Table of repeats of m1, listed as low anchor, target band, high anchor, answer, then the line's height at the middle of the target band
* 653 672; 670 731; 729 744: -3.96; 39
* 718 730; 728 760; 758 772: 0.66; 42.1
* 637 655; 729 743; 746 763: 1.18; 42.7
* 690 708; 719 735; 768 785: 1.86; 44.5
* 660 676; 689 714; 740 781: 0.12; 41.9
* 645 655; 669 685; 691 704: -1.04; 40.1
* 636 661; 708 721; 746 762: 0.60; 41.4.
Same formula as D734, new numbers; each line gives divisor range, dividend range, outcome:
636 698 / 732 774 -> 1.06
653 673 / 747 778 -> 1.15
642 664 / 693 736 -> 1.07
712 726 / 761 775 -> 1.16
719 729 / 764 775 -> 1.13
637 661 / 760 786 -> 1.26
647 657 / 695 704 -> 1.11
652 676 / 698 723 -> 1.04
